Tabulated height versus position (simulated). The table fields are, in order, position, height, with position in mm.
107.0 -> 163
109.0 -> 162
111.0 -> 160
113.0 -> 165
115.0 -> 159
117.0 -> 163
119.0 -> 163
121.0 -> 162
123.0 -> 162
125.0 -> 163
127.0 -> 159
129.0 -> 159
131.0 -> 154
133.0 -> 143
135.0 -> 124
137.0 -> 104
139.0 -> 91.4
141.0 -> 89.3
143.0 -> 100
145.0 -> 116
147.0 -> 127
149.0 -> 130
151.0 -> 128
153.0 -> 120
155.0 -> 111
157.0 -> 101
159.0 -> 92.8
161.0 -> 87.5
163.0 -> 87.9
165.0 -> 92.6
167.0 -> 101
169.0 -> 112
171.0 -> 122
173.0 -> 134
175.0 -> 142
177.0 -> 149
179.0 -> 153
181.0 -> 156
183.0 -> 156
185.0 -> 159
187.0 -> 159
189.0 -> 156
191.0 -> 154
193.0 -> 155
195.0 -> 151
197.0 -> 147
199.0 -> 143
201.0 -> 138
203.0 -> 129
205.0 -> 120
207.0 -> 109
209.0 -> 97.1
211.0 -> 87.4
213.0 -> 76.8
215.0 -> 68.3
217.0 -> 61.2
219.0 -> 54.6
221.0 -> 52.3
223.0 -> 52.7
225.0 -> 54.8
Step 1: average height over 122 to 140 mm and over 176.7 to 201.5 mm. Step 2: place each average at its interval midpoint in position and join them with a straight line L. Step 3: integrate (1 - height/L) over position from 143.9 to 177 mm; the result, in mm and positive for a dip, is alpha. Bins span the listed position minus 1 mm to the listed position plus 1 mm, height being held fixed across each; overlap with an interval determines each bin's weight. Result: 7.3 mm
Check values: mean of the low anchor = 140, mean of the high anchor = 152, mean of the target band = 114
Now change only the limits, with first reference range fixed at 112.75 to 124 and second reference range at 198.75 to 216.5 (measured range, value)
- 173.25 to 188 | -3.68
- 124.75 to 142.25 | 2.63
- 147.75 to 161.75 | 2.85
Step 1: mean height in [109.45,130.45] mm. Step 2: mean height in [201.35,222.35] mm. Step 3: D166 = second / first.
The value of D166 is 0.5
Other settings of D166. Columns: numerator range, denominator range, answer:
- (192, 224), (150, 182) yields 0.87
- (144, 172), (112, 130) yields 0.68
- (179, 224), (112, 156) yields 0.87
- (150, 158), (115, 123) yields 0.71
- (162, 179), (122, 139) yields 0.84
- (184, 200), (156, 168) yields 1.63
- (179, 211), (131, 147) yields 1.24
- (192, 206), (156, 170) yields 1.46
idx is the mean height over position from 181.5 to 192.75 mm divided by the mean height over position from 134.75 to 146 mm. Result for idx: 1.52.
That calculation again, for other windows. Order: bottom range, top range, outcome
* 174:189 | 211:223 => 0.42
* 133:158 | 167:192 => 1.28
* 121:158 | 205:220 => 0.64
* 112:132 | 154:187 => 0.77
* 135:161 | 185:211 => 1.26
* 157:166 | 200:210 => 1.30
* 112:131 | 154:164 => 0.60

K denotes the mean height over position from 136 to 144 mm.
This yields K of 96.2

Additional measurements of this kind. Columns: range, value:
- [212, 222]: 62.6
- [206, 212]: 97.8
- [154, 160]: 102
